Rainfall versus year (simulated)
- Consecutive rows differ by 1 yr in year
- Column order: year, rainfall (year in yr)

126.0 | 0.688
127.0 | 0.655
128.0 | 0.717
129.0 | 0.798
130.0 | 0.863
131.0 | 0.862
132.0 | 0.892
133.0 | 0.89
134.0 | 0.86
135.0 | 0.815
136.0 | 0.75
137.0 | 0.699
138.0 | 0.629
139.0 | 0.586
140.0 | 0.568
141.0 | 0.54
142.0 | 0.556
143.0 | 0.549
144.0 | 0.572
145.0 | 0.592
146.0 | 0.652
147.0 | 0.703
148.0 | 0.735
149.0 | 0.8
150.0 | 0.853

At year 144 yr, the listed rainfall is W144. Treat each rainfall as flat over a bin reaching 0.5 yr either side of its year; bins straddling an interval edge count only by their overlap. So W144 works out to 0.572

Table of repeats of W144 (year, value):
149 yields 0.8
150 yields 0.853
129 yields 0.798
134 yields 0.86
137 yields 0.699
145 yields 0.592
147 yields 0.703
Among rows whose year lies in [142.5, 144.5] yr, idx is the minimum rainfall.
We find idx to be 0.549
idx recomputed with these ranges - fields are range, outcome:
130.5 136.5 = 0.75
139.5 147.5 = 0.54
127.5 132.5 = 0.717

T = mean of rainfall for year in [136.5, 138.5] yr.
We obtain 0.664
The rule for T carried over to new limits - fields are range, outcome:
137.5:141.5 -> 0.581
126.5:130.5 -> 0.758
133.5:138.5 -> 0.751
